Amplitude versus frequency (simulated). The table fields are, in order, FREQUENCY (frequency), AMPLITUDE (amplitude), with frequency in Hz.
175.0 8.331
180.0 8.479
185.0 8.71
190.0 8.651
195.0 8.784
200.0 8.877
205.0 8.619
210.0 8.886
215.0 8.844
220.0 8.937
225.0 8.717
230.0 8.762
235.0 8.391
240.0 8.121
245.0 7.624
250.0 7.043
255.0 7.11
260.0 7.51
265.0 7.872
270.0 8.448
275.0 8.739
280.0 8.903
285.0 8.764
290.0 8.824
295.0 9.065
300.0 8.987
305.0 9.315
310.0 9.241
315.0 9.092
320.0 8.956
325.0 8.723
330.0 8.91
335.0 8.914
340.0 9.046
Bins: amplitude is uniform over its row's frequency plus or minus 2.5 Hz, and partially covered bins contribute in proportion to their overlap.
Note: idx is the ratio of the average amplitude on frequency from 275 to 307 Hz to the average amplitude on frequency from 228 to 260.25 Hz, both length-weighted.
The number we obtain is 1.15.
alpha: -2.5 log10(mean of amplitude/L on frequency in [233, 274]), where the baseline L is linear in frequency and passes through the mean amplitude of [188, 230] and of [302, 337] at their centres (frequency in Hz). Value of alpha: 0.142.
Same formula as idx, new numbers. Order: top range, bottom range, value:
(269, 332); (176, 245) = 1.04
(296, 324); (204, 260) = 1.10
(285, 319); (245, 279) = 1.16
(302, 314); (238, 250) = 1.20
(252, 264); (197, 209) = 0.84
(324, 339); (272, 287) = 1.01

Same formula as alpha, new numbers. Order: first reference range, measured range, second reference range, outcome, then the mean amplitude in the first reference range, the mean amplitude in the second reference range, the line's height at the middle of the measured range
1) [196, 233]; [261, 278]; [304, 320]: 0.09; 8.8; 9.17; 9.01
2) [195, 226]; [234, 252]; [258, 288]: 0.11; 8.82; 8.39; 8.6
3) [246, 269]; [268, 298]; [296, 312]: -0.05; 7.47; 9.17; 8.4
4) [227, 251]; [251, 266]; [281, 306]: 0.13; 8.06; 8.97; 8.39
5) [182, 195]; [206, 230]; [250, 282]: -0.05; 8.69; 8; 8.43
